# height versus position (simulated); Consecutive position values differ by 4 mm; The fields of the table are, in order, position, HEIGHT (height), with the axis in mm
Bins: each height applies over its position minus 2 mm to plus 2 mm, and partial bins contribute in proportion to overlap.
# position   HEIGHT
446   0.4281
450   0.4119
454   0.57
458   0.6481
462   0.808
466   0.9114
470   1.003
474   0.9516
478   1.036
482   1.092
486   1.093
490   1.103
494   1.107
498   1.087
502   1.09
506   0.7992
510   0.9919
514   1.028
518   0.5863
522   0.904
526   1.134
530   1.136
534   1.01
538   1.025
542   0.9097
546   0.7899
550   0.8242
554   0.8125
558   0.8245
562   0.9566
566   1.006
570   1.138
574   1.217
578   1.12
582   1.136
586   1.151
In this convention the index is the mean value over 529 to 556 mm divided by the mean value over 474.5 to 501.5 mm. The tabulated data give 0.9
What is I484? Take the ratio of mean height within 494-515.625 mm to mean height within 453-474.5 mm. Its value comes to 1.23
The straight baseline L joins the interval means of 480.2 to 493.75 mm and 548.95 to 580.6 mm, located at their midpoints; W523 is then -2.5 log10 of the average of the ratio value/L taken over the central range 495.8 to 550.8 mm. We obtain 0.10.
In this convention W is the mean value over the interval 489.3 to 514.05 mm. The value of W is 1.03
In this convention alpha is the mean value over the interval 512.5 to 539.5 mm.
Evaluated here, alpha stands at 0.973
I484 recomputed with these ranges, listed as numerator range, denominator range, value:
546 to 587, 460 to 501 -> 0.98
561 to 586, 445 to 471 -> 1.62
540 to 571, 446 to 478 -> 1.19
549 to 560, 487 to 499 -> 0.75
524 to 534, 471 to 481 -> 1.10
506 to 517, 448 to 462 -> 1.61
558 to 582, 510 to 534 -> 1.11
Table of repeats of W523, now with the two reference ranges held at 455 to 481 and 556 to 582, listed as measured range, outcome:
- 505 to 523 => 0.118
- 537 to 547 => 0.112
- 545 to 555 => 0.250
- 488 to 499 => -0.183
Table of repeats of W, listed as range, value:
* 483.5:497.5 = 1.1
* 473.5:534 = 1.01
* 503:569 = 0.927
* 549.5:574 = 0.957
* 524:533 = 1.12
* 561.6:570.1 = 1.02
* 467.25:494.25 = 1.05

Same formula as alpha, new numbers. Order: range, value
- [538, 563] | 0.863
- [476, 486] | 1.07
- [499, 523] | 0.908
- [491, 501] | 1.1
